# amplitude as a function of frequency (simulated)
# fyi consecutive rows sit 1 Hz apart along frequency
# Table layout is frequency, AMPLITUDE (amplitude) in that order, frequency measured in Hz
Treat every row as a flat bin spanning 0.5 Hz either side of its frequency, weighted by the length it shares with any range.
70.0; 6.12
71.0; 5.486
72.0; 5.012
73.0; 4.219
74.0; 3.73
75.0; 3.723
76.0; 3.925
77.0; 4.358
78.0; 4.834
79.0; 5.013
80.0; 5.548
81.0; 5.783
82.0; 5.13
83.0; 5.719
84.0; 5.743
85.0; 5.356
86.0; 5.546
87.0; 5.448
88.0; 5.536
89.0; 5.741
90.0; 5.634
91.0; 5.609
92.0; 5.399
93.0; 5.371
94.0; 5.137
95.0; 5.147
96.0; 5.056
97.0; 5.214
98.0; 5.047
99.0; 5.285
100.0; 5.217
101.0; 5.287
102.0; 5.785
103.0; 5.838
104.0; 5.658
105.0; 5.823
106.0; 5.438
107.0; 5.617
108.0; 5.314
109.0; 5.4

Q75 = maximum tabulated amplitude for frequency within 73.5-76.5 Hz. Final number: 3.925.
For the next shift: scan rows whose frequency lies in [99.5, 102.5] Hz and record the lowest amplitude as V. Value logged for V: 5.217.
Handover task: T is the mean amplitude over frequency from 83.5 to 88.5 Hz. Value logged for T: 5.53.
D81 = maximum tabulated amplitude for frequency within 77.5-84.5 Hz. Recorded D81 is 5.783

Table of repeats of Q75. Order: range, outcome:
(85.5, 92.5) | 5.741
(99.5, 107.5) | 5.838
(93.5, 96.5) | 5.147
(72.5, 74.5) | 4.219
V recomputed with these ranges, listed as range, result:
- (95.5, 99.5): 5.047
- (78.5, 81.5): 5.013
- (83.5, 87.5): 5.356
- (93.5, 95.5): 5.137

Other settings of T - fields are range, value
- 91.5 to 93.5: 5.38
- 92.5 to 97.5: 5.18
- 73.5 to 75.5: 3.73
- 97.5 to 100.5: 5.18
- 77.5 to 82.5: 5.26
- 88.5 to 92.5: 5.6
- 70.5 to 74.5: 4.61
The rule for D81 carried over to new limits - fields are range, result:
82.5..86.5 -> 5.743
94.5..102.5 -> 5.785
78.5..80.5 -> 5.548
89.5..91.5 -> 5.634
